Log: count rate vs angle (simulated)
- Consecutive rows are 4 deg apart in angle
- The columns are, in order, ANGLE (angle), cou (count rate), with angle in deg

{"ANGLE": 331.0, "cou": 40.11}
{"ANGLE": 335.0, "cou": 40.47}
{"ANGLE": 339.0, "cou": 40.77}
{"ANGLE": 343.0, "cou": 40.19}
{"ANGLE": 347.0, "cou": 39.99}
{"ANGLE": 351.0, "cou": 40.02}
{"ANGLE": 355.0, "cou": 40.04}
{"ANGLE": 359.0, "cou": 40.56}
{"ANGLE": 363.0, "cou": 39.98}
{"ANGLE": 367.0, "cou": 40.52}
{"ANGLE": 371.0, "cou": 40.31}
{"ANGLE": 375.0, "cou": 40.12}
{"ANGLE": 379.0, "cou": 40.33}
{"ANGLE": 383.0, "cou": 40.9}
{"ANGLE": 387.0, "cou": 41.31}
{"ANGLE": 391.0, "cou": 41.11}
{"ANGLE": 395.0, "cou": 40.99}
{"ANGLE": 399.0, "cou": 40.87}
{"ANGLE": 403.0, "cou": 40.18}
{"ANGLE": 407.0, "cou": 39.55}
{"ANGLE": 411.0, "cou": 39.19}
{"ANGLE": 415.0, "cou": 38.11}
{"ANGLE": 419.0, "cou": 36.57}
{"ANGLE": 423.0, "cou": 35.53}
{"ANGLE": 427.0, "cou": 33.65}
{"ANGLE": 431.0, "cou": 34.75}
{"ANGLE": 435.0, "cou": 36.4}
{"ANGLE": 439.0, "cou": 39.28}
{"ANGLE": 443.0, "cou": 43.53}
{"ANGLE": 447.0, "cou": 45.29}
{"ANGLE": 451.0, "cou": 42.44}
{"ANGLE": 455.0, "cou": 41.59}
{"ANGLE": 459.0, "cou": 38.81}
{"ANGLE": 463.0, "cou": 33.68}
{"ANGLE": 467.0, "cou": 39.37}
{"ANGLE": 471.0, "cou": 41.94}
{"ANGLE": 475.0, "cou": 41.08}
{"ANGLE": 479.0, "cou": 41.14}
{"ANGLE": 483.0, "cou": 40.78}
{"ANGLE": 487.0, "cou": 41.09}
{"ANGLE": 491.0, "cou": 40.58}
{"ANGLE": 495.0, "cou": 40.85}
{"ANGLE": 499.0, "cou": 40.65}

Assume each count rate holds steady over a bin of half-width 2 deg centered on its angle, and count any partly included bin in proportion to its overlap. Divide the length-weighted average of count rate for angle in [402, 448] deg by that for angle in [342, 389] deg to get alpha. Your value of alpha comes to 0.95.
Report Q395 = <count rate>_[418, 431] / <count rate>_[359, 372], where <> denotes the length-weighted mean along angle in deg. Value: 0.9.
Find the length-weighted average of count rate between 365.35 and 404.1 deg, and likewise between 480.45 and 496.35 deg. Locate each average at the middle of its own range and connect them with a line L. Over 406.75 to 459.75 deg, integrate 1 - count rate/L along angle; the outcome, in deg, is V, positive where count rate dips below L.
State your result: 2.4 deg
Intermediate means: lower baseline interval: 40.7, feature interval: 38.9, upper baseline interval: 40.8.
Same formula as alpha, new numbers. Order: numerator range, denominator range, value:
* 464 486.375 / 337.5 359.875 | 1.01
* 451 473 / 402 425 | 1.03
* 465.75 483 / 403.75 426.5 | 1.09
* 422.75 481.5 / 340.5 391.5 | 0.97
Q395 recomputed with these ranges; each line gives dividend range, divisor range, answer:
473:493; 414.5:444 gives 1.11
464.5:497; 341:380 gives 1.01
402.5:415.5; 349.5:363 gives 0.98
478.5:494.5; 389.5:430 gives 1.06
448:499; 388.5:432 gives 1.05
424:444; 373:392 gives 0.91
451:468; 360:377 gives 0.96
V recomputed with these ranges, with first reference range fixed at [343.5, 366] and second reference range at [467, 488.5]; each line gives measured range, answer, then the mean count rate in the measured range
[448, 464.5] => 0.5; 39.7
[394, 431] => 2.3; 38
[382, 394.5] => -0.2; 41.1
